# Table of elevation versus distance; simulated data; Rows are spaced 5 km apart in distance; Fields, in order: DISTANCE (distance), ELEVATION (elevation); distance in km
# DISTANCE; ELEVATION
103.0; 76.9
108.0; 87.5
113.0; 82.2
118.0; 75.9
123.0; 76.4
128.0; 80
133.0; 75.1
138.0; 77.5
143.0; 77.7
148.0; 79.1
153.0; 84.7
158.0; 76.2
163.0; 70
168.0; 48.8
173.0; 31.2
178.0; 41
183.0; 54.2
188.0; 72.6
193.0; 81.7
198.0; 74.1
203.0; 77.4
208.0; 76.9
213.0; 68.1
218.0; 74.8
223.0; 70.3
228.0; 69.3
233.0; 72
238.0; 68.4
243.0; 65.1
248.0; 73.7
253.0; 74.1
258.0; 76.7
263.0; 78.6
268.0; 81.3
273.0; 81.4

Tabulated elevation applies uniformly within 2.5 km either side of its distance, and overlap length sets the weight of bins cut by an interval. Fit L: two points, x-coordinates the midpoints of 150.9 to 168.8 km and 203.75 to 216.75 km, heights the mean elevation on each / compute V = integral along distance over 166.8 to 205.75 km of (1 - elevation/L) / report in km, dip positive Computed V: 6.4 km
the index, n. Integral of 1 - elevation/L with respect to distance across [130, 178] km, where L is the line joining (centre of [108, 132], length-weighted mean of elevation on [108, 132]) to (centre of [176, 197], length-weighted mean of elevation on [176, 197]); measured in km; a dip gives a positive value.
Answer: 2.9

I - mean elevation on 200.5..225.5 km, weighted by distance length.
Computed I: 73.5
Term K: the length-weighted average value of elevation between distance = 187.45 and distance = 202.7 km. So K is 76.8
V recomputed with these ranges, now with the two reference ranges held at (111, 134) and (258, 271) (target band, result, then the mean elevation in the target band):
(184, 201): 1.0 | 74.2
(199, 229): 2.2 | 73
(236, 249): 1.7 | 68.6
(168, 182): 6.8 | 40.3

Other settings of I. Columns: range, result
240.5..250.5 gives 69.4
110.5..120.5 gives 79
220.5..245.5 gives 69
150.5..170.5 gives 69.9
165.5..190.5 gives 49.6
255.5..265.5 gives 77.7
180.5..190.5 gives 63.4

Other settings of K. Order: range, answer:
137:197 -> 66.1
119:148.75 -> 77.5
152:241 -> 67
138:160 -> 79.3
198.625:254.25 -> 71.9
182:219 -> 73.1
